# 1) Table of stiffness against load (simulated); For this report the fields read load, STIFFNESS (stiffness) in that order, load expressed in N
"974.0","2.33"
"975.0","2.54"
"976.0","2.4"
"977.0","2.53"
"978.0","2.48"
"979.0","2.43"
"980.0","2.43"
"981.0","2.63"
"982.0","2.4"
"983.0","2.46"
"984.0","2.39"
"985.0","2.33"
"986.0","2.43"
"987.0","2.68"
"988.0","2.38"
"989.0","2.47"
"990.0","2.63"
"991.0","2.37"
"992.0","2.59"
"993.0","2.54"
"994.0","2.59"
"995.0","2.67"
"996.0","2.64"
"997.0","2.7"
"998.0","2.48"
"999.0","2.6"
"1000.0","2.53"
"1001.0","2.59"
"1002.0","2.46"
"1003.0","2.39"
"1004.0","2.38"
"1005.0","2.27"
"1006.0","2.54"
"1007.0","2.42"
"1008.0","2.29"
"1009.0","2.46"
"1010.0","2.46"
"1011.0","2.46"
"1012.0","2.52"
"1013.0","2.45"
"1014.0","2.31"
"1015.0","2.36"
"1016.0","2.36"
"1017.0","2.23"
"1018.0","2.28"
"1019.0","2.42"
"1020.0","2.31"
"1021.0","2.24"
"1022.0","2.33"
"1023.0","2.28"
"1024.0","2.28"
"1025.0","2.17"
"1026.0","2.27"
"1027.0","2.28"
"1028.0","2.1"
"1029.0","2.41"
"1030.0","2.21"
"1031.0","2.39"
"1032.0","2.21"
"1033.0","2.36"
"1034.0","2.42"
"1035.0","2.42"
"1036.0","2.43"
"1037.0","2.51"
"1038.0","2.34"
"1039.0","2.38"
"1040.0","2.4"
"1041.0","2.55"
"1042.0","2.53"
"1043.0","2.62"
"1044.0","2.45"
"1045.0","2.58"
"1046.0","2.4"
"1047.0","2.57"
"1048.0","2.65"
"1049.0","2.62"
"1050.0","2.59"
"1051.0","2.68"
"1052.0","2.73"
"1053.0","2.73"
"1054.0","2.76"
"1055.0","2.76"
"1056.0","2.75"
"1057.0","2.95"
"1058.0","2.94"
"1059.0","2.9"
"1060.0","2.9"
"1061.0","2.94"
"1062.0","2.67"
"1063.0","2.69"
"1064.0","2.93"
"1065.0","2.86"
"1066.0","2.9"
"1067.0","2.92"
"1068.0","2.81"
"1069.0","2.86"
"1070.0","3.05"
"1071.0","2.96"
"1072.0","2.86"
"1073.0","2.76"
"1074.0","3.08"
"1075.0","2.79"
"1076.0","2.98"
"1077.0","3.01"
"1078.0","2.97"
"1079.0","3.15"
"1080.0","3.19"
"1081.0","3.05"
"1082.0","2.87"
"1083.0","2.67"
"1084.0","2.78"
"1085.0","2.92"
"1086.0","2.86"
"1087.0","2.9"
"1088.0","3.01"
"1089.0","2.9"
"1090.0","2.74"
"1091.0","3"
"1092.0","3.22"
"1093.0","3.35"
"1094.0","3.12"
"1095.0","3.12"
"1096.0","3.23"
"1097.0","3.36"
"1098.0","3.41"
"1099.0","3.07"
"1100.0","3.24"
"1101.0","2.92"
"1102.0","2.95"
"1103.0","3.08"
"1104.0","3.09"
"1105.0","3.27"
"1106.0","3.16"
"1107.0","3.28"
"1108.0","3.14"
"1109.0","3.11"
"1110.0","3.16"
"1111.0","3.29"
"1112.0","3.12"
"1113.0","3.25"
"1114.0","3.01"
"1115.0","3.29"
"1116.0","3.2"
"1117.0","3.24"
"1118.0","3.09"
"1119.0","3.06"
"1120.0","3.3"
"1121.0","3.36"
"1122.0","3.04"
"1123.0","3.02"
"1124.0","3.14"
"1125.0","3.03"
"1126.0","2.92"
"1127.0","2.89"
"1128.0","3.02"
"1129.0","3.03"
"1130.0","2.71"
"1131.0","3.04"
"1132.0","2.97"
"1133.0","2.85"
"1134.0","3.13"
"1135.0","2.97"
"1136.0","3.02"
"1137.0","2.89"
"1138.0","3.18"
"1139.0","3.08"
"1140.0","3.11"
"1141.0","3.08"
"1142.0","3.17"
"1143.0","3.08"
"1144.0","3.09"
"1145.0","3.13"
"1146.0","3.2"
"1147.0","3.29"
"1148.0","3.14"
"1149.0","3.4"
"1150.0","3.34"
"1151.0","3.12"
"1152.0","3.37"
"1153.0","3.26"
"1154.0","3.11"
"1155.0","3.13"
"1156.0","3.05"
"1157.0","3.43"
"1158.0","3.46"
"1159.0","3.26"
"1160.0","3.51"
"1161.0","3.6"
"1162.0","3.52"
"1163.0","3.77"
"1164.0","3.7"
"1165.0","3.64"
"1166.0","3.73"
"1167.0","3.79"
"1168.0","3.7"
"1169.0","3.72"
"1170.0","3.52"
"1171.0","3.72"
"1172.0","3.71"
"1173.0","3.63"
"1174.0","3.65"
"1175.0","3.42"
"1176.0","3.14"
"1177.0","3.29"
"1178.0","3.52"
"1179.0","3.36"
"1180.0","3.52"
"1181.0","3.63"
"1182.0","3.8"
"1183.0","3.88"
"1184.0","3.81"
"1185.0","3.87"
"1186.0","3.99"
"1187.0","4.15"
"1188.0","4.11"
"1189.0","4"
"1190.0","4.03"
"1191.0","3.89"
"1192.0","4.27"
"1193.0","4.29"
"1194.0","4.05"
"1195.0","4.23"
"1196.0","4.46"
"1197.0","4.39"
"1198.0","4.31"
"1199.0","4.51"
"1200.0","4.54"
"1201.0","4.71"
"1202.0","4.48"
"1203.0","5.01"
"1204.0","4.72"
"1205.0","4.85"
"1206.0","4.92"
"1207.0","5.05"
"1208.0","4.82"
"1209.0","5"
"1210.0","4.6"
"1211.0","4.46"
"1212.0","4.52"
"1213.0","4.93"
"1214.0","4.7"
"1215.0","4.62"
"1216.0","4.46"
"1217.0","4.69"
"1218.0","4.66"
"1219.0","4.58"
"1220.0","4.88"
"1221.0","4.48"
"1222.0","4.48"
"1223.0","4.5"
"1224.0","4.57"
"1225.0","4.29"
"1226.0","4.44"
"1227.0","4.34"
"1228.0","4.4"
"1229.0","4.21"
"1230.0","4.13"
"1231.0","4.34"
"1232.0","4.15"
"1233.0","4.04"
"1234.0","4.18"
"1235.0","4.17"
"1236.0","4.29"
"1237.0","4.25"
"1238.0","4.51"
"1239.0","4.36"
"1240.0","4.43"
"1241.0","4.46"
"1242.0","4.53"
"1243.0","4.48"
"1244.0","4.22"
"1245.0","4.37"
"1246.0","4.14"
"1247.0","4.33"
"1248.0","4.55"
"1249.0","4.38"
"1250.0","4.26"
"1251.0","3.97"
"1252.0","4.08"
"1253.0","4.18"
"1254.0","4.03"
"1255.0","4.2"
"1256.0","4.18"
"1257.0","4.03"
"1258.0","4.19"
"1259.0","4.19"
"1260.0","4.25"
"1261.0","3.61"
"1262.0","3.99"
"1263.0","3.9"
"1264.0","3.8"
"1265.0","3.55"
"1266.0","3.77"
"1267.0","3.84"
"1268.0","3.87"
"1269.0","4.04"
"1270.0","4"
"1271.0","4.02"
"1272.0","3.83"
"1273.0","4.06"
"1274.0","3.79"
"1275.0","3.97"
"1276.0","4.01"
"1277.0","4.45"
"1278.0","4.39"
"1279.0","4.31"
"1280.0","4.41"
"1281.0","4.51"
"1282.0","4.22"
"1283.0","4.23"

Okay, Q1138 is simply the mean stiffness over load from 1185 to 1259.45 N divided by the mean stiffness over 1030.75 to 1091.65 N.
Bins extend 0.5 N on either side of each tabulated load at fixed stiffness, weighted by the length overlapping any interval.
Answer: 1.6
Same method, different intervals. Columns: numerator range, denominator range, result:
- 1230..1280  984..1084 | 1.60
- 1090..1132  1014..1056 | 1.28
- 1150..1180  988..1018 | 1.41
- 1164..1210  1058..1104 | 1.37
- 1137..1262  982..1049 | 1.65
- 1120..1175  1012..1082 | 1.25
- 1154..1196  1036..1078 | 1.35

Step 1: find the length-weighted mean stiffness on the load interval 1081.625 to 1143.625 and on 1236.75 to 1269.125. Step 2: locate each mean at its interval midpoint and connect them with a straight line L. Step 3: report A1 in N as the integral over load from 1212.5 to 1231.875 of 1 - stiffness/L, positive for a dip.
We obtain -2.9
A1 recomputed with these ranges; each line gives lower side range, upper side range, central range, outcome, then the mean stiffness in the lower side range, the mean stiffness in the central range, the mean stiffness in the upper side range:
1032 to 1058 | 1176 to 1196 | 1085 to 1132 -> 0.8 N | 2.57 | 3.1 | 3.87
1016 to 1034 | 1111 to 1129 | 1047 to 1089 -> -3.1 N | 2.29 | 2.86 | 3.12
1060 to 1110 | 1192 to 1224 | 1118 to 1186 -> 9.8 N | 3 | 3.32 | 4.6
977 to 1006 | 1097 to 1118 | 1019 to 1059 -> 4.2 N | 2.5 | 2.48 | 3.17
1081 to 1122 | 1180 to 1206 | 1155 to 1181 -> 2.6 N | 3.1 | 3.53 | 4.24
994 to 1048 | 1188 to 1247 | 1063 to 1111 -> 1.2 N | 2.41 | 3.02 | 4.45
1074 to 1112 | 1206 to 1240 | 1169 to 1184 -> 1.6 N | 3.06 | 3.57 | 4.49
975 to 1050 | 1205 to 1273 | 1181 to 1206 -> -2.1 N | 2.44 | 4.26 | 4.31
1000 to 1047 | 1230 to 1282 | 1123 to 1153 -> 1.6 N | 2.38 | 3.08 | 4.15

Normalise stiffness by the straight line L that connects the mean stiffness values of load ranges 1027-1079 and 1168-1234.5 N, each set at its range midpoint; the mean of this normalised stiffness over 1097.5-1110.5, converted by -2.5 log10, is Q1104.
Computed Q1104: 0.022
